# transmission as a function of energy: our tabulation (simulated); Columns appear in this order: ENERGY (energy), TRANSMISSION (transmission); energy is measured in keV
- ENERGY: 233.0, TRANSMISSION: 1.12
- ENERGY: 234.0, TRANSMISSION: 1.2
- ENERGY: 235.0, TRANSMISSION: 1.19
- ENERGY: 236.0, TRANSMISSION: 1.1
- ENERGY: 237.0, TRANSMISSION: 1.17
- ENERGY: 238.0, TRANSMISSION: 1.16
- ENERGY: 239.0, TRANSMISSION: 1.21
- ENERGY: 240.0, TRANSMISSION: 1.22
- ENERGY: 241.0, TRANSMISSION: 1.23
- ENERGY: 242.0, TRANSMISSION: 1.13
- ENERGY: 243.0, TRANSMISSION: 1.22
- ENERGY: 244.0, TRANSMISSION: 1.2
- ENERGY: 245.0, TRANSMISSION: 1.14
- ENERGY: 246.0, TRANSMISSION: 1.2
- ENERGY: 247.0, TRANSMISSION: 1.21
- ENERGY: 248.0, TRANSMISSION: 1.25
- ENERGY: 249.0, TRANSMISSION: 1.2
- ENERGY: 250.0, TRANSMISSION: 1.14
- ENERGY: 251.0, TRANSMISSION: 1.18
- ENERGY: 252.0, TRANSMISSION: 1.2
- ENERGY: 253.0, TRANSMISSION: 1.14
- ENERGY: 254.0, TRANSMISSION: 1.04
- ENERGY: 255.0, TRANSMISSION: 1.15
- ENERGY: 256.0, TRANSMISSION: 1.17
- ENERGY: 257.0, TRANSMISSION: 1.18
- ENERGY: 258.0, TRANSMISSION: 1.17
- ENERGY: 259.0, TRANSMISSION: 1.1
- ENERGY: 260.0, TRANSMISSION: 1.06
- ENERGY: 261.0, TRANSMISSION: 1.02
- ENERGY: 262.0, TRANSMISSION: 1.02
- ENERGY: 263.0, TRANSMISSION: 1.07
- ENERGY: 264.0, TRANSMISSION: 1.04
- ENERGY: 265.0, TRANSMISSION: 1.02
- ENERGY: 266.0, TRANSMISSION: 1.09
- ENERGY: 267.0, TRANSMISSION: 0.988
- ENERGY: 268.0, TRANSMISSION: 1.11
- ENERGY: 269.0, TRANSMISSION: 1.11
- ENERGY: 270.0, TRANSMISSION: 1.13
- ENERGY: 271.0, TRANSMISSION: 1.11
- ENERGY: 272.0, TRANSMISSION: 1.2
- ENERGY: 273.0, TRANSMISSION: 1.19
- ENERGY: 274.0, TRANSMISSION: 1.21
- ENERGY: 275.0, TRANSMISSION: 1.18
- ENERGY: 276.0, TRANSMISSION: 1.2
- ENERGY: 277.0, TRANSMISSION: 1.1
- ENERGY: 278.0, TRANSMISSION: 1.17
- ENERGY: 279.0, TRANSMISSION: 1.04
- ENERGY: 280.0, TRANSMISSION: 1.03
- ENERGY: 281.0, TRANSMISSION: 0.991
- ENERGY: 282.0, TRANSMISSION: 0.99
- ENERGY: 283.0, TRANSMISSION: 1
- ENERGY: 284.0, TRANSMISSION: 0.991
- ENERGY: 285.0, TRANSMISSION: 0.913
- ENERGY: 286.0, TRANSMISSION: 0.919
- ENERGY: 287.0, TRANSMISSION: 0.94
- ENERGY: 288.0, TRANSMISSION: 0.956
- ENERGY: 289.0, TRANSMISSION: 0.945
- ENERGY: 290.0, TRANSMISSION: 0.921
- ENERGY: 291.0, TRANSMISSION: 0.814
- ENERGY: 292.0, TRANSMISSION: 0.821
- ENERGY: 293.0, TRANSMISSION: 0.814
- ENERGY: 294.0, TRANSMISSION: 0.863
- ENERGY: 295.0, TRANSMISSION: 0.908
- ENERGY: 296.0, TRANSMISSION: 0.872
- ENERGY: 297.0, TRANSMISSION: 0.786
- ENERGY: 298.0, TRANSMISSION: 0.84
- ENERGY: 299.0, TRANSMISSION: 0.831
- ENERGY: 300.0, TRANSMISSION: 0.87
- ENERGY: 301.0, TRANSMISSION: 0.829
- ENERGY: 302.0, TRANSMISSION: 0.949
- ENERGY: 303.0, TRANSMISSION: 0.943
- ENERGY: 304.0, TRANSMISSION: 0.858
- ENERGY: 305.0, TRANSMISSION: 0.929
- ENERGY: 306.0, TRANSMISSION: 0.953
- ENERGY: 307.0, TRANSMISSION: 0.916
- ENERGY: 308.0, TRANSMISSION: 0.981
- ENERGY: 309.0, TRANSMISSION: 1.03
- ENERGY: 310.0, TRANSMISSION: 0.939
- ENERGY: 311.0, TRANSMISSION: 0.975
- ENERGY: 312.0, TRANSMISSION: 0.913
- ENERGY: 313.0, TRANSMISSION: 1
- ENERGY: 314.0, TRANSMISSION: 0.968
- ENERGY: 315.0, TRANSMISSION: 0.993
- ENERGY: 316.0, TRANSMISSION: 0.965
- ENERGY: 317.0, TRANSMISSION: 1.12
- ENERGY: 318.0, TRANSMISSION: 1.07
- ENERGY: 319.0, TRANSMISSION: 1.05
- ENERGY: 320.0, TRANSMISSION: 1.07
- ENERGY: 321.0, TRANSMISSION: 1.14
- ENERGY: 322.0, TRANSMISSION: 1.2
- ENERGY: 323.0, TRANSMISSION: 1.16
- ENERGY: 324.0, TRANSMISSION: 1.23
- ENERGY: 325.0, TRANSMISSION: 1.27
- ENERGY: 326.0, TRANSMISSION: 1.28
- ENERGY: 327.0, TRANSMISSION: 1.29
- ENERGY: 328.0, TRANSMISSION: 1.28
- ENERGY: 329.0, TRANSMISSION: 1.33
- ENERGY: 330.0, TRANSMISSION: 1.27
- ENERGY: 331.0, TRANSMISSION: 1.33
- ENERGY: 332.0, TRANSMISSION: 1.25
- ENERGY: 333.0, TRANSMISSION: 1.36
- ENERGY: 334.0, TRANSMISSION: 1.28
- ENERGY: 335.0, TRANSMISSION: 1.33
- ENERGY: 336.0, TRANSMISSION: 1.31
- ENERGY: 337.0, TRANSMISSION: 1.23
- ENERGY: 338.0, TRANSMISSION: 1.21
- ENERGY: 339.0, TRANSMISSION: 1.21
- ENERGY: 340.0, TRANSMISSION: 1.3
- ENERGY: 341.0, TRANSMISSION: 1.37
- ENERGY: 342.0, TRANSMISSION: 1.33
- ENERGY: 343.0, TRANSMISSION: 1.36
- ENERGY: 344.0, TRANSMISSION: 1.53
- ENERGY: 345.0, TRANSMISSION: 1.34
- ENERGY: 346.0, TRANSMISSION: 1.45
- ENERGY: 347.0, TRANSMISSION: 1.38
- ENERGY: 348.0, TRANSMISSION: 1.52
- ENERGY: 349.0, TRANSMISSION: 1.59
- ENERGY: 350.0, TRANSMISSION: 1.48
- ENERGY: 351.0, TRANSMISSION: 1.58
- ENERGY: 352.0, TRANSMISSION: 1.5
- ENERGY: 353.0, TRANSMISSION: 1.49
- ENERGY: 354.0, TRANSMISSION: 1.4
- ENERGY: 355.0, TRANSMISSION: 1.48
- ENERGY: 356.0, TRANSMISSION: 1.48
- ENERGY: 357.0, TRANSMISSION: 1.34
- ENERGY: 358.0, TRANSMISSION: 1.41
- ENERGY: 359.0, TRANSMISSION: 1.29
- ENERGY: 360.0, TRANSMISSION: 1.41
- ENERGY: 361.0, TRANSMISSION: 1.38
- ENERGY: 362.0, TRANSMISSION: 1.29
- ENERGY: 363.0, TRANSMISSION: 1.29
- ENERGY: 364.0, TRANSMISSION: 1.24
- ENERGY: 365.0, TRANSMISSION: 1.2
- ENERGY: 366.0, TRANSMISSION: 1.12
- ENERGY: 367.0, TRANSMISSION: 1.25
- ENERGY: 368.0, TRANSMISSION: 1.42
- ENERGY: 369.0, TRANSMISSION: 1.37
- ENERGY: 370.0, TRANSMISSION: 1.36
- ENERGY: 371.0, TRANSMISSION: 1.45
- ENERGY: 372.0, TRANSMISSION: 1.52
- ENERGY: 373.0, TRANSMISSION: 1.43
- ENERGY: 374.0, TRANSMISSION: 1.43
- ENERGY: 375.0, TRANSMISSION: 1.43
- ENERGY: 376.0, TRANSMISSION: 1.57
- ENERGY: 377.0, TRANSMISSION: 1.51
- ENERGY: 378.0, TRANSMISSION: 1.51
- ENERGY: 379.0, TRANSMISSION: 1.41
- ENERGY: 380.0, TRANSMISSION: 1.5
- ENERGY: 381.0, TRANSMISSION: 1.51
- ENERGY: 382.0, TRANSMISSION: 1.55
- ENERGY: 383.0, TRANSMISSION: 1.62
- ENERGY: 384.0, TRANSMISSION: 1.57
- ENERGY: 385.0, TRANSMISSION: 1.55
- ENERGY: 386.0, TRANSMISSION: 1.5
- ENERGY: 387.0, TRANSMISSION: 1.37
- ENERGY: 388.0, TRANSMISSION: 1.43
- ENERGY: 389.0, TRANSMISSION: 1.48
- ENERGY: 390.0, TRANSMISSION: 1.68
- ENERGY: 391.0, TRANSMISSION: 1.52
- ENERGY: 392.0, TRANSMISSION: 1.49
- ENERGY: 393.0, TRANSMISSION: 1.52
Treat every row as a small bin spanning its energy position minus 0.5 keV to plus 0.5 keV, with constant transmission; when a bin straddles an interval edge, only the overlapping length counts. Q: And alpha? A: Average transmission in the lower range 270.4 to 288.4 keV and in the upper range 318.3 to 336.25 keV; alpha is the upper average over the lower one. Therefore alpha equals 1.17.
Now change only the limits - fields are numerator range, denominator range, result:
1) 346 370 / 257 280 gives 1.26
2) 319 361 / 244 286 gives 1.21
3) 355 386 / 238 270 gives 1.25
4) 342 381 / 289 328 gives 1.43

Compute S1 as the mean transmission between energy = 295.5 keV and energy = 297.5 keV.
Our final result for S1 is 0.829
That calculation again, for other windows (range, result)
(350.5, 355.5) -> 1.49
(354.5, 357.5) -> 1.43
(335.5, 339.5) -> 1.24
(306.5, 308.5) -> 0.949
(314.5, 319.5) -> 1.04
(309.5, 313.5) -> 0.957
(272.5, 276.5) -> 1.19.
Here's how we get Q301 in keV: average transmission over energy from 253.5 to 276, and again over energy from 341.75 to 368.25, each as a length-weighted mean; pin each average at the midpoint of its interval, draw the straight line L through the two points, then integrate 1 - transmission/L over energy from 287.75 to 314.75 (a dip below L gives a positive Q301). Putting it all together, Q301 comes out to 7.03 keV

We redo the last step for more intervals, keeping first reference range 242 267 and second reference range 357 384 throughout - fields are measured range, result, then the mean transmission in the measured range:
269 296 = 4.1 keV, 1.01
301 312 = 2.7 keV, 0.94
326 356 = -0.8 keV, 1.37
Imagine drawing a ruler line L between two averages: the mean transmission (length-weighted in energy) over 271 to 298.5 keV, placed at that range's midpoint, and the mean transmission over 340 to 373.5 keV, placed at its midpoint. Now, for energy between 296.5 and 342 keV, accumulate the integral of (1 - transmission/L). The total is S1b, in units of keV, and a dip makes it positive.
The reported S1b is 3.4 keV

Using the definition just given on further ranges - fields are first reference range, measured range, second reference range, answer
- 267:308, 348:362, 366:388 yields -1.1 keV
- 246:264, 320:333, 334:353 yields 0.9 keV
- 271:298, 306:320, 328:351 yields 2.2 keV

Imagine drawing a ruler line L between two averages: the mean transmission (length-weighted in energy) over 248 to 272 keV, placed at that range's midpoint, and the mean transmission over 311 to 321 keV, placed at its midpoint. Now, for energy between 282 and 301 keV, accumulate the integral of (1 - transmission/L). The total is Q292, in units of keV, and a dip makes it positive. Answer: 3.1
